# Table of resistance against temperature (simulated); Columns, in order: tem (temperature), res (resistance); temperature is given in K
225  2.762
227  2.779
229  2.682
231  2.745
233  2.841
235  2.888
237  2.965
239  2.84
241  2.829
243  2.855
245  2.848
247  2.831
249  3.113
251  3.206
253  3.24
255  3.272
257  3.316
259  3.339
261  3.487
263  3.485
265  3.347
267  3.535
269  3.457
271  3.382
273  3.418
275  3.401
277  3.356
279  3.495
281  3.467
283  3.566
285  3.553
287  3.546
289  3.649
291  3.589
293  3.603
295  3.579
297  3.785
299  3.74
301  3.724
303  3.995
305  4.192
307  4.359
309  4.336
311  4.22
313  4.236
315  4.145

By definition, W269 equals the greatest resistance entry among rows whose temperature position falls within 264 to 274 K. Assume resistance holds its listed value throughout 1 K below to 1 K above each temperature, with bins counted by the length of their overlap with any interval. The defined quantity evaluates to 3.535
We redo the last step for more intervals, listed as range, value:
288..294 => 3.649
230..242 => 2.965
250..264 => 3.487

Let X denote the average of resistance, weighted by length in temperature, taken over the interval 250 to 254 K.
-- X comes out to 3.22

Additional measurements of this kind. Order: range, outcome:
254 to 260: 3.31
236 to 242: 2.88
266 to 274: 3.45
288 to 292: 3.62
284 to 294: 3.59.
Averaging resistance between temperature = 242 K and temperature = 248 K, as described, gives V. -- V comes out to 2.84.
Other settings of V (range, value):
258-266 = 3.41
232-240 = 2.88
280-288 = 3.53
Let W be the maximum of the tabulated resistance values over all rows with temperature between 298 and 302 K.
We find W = 3.74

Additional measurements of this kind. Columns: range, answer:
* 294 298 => 3.785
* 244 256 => 3.272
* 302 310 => 4.359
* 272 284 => 3.566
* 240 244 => 2.855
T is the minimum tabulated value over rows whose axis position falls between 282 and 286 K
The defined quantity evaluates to 3.553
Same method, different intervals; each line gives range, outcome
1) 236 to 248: 2.829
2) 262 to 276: 3.347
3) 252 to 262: 3.24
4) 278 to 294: 3.467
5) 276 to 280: 3.356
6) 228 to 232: 2.682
